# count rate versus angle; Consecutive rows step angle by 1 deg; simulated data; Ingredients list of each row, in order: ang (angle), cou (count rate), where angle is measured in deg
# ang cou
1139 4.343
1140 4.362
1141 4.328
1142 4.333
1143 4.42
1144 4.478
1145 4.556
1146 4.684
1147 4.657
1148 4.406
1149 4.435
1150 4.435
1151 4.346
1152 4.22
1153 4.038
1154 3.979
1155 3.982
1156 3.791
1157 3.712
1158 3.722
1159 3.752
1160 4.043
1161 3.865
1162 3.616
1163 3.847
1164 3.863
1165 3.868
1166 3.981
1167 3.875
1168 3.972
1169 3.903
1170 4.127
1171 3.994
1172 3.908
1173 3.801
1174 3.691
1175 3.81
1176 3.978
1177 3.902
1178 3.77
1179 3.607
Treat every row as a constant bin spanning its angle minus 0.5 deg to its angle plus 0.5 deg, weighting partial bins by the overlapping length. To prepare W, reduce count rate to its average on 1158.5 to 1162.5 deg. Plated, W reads 3.82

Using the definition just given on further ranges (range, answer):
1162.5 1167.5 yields 3.89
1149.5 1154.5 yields 4.2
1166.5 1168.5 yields 3.92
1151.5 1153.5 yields 4.13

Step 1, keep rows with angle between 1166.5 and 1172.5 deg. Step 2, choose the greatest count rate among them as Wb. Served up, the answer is 4.127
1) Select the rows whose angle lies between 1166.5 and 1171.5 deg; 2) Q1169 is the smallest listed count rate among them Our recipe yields 3.875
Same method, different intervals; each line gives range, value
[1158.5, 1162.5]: 3.616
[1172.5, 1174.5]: 3.691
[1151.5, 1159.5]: 3.712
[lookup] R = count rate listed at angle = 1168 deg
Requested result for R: 3.972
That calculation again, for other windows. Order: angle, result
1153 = 4.038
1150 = 4.435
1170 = 4.127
